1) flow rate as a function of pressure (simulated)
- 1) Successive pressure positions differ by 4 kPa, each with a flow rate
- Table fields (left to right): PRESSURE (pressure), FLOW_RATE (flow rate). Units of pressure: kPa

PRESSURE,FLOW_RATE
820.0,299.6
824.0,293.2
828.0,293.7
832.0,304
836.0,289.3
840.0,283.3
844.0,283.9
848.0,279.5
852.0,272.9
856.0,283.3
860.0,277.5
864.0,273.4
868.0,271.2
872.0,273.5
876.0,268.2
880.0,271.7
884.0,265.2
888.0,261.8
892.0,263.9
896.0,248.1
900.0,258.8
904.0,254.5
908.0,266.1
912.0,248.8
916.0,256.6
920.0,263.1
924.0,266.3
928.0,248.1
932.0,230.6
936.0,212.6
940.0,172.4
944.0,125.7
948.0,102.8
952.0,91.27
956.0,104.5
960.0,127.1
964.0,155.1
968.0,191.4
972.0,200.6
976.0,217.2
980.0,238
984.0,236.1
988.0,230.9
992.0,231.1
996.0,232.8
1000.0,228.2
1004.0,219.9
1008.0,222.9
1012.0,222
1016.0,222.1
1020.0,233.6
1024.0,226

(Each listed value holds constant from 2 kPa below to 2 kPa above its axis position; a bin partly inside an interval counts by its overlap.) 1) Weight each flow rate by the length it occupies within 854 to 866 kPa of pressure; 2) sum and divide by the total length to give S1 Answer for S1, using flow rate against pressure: 278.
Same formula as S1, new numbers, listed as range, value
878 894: 266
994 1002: 230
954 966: 129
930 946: 185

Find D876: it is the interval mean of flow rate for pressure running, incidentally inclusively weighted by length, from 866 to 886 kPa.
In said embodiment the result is 270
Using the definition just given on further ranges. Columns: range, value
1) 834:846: 286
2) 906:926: 260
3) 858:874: 274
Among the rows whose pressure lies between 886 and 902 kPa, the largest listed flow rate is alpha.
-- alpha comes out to 263.9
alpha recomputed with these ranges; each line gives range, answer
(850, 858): 283.3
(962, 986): 238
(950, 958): 104.5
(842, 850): 283.9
